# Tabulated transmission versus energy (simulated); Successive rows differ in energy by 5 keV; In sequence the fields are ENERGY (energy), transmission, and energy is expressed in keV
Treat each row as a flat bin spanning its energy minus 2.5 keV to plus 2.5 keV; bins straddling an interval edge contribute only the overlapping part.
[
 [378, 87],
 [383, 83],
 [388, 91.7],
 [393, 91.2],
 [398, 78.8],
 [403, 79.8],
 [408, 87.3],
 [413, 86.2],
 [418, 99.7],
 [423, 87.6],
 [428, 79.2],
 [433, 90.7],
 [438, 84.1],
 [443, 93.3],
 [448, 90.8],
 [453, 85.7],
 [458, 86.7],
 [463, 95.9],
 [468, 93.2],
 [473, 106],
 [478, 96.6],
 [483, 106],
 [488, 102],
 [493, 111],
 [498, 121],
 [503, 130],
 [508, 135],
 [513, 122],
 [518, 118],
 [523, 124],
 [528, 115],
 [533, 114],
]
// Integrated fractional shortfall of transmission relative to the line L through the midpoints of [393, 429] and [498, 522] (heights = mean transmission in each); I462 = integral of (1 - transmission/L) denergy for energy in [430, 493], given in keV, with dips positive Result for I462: 6.8 keV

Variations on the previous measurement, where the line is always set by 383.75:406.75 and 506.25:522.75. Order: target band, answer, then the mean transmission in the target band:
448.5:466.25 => 2.7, 89.7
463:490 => 2.8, 100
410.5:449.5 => 3.1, 88.9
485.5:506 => 0.3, 116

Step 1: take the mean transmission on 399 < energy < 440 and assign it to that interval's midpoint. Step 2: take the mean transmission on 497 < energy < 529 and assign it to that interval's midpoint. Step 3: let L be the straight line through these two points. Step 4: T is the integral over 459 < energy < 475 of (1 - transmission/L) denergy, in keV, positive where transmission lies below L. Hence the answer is 1.3 keV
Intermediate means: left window 86.6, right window 124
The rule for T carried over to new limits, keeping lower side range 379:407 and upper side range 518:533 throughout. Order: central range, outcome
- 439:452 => 1.04 keV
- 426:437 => 1.13 keV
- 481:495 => 0.36 keV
